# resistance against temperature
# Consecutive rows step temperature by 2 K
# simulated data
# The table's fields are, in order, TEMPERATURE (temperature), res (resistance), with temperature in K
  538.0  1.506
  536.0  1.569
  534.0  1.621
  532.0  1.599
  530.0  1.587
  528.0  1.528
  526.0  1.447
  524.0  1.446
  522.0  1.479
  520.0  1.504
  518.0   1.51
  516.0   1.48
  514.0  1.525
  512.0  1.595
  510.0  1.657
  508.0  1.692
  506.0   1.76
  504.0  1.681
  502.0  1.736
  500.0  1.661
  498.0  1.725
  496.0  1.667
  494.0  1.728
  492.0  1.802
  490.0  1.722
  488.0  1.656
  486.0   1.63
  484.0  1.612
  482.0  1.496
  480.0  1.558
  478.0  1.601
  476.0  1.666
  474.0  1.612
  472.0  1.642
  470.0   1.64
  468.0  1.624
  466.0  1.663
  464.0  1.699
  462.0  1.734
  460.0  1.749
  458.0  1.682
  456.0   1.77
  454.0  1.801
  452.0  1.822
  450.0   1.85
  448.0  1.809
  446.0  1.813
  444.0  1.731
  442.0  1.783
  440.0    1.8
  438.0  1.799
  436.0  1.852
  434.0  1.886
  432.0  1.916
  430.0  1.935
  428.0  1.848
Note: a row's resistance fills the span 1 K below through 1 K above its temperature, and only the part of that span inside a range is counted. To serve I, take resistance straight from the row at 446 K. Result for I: 1.813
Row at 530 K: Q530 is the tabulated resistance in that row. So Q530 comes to 1.587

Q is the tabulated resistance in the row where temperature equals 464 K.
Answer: 1.699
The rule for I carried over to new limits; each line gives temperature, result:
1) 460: 1.749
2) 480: 1.558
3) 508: 1.692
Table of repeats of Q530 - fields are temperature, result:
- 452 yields 1.822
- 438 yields 1.799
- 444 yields 1.731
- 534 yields 1.621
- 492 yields 1.802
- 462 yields 1.734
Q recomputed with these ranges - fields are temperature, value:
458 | 1.682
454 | 1.801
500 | 1.661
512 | 1.595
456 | 1.77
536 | 1.569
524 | 1.446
